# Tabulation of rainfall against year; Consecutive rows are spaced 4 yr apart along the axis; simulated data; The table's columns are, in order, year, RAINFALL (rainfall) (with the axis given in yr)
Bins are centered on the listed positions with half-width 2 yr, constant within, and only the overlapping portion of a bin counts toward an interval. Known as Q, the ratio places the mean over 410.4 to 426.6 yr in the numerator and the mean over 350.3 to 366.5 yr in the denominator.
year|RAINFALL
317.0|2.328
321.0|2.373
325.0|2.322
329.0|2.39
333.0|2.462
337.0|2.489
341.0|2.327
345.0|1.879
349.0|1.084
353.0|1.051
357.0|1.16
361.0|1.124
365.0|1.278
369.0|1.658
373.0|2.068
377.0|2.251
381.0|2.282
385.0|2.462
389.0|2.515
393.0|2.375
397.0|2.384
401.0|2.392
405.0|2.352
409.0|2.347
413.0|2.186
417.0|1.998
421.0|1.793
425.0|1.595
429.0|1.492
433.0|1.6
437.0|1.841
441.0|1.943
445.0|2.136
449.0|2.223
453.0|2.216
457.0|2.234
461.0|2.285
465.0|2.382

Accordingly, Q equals 1.67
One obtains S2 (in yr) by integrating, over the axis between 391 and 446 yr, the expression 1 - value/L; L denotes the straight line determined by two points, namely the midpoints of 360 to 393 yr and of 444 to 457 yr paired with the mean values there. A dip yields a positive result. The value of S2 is 2.2 yr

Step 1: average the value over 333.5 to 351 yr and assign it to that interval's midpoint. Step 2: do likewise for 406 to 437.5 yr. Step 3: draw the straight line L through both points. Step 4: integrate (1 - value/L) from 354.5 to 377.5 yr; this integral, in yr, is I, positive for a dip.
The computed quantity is 4.91 yr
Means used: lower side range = 1.99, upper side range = 1.87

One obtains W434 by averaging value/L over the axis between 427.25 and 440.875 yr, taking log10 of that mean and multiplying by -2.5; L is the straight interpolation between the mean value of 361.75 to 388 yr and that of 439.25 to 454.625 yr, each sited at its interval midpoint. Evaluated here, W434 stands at 0.24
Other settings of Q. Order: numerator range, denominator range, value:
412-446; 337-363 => 1.20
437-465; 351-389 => 1.24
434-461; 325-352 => 1.01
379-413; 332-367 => 1.46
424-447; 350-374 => 1.32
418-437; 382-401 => 0.69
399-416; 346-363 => 2.00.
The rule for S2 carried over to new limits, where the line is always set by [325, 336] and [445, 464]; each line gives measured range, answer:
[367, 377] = 1.8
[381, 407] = -0.9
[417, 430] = 3.3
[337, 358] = 6.9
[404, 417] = 0.3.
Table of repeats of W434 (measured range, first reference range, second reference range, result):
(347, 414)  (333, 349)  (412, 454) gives 0.041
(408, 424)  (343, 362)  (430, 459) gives -0.148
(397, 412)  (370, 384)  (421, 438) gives -0.235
